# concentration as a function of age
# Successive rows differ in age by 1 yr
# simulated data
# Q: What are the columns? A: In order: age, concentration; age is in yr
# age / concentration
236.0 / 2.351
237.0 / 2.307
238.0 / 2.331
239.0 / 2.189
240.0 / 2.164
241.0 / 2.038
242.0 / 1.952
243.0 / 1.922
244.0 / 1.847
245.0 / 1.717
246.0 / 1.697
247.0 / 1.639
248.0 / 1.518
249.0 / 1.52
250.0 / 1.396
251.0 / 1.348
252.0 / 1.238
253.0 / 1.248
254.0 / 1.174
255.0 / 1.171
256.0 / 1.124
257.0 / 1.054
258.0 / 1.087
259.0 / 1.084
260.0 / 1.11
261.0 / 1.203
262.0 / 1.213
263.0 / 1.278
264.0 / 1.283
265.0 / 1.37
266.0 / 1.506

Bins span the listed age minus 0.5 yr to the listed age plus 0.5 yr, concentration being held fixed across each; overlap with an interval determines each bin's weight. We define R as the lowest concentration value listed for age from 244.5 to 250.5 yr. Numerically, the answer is 1.396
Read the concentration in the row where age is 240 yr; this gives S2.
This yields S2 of 2.164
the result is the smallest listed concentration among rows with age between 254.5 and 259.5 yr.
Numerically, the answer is 1.054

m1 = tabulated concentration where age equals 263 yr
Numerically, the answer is 1.278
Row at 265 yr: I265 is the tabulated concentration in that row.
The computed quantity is 1.37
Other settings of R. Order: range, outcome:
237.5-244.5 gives 1.847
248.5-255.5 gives 1.171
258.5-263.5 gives 1.084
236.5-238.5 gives 2.307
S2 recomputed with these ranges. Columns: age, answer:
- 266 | 1.506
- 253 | 1.248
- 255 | 1.171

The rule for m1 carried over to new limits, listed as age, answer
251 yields 1.348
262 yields 1.213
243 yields 1.922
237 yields 2.307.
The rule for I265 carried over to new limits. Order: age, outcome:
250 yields 1.396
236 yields 2.351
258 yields 1.087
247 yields 1.639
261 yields 1.203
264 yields 1.283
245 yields 1.717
